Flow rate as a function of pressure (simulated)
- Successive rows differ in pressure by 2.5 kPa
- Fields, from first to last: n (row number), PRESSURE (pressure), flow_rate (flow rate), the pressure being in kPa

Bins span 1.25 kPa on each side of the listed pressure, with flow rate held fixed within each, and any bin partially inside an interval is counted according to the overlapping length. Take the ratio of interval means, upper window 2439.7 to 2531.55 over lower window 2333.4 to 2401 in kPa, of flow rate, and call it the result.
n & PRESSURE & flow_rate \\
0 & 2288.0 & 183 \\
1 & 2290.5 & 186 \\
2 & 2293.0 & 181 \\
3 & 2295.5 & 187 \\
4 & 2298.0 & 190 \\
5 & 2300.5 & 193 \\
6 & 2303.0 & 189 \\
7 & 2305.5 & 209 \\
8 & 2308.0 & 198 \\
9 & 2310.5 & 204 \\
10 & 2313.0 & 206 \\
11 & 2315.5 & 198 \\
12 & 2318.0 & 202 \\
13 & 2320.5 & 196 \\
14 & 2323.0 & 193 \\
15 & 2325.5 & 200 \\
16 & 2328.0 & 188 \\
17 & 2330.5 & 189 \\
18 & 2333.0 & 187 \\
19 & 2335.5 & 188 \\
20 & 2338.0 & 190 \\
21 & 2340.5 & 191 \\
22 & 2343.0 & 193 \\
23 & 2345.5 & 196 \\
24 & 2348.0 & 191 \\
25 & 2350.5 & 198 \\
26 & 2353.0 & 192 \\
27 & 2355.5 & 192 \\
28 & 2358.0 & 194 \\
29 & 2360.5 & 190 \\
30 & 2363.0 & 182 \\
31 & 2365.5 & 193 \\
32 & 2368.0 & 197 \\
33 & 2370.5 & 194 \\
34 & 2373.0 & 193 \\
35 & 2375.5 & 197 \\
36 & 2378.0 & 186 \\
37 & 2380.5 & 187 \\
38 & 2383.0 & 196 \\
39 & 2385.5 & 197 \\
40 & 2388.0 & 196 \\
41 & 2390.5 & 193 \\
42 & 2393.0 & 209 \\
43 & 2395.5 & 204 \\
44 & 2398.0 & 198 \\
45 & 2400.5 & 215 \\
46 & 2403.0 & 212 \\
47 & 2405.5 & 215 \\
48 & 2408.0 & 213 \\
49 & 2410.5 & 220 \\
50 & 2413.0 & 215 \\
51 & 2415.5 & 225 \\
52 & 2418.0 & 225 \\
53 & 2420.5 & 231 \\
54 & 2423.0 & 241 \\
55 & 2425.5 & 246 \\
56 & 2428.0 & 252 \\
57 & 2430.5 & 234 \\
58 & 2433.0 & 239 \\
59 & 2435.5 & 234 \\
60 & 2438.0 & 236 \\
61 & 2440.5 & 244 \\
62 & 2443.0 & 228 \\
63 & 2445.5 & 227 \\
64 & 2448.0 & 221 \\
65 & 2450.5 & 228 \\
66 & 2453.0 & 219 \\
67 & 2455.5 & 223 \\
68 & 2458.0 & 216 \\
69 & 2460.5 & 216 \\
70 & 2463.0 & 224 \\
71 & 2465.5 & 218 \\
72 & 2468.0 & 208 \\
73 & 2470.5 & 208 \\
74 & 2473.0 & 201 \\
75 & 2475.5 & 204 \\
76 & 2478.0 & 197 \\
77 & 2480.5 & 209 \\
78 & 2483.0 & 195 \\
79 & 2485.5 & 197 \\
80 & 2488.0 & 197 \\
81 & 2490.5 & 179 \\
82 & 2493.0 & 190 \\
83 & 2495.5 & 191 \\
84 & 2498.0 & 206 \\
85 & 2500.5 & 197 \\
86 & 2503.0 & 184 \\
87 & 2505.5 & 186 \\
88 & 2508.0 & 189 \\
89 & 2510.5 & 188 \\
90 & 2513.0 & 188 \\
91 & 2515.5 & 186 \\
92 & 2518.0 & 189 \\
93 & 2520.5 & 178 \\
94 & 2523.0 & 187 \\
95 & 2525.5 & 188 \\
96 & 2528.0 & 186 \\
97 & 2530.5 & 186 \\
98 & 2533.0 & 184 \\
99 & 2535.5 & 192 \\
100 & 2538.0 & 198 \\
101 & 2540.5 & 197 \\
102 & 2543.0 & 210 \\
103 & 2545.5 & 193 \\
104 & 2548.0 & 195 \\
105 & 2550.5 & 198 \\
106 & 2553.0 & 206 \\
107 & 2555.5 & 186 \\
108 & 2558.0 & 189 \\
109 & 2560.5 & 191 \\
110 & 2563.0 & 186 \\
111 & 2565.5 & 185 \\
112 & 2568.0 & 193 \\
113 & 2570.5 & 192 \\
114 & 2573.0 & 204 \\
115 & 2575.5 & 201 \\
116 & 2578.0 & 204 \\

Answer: 1.04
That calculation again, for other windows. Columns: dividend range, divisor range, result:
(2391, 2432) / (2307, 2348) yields 1.14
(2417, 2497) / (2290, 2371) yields 1.13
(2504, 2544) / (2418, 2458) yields 0.81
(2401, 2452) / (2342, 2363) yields 1.19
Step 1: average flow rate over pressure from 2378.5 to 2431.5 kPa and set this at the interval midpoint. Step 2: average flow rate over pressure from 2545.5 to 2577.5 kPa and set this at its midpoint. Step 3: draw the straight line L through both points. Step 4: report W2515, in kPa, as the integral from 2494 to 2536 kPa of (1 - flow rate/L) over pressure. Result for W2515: 2.47 kPa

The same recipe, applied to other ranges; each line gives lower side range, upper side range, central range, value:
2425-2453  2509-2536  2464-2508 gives 2.0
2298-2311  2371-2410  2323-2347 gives 0.9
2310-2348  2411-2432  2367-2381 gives 1.4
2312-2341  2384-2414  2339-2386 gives 1.9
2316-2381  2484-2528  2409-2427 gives -3.6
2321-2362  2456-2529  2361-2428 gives -4.8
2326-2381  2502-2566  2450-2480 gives -3.5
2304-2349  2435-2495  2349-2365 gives 0.6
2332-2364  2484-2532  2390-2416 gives -2.8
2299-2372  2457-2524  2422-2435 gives -3.0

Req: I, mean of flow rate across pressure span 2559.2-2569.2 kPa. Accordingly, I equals 189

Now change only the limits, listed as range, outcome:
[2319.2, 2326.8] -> 196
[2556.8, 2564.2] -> 189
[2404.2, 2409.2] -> 214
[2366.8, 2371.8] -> 195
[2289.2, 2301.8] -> 187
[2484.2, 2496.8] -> 191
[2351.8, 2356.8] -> 192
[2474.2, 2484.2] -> 201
